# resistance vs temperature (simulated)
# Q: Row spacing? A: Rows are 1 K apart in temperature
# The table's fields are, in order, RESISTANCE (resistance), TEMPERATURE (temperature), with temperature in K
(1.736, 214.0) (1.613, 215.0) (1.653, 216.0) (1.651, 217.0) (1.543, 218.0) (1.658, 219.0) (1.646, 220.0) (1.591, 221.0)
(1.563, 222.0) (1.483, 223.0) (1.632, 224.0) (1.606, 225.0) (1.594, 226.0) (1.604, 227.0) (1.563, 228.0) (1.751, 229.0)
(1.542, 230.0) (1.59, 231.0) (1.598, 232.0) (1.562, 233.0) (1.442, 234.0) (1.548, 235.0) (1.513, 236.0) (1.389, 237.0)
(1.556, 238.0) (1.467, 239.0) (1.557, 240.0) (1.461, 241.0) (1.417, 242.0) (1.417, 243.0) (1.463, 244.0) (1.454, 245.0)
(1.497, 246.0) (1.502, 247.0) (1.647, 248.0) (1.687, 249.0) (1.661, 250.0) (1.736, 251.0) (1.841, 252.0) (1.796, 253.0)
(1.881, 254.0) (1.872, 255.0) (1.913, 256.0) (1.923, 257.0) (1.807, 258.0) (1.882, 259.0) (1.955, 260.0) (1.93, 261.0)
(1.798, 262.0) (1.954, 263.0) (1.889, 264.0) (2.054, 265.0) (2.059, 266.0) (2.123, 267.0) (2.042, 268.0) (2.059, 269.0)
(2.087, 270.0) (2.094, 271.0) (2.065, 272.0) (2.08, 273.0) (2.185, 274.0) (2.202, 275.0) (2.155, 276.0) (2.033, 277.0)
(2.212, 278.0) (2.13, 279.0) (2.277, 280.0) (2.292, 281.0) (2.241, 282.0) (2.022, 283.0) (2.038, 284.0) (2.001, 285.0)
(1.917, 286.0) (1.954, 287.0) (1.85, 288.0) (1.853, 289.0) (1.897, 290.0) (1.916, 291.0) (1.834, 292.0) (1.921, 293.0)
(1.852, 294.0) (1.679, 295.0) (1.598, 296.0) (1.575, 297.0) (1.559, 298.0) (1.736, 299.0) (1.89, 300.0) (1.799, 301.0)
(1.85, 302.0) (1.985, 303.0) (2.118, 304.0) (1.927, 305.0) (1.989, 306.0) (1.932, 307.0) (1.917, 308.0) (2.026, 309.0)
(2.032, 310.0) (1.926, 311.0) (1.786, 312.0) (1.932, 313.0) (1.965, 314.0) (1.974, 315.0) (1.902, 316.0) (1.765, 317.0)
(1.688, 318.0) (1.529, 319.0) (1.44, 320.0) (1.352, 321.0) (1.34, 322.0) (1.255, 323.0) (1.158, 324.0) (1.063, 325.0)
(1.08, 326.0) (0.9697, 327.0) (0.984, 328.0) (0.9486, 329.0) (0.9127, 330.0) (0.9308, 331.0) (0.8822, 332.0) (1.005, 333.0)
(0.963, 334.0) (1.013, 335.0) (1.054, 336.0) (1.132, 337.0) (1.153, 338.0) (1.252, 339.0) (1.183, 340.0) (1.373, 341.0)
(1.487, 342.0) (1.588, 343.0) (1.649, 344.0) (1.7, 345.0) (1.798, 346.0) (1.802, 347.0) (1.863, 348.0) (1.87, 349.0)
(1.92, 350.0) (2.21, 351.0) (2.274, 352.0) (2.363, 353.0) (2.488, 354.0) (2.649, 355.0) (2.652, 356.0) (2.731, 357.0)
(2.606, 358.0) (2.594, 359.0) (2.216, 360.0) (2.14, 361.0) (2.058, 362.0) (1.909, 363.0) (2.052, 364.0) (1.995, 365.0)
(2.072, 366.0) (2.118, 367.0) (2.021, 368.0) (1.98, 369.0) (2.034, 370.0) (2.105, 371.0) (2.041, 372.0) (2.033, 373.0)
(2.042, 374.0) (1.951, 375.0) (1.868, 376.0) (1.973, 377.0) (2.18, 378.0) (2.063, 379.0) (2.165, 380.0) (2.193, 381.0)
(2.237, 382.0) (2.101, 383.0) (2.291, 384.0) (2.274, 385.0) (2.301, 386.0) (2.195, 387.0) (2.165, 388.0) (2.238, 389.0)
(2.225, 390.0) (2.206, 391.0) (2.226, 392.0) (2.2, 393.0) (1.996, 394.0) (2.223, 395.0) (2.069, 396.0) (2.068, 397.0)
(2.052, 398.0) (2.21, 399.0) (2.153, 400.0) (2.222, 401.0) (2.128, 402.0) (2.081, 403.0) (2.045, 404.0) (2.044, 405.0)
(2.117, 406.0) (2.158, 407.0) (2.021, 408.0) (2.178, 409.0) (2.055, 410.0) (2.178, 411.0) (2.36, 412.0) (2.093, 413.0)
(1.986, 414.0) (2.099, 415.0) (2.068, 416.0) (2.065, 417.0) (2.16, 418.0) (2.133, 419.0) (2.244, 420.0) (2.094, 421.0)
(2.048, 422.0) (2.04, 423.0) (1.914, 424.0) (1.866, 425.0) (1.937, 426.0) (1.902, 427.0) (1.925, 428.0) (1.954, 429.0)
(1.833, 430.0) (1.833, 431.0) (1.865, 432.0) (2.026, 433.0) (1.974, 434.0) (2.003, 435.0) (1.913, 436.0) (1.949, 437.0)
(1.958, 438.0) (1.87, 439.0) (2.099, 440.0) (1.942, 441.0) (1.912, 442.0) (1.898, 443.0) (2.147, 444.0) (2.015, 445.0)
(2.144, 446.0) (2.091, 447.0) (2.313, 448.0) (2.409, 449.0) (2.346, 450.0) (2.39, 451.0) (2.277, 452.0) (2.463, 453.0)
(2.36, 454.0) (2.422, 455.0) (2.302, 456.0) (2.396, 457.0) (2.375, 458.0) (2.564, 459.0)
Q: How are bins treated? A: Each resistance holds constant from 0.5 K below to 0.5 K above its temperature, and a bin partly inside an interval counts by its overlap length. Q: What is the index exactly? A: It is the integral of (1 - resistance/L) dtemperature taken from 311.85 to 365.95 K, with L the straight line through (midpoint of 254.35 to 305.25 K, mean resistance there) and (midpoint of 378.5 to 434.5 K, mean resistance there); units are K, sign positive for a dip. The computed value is 9.8 K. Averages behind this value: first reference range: 1.96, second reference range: 2.1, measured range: 1.66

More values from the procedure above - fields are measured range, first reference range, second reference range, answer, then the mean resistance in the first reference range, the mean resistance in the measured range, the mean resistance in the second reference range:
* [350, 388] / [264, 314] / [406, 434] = -3.3 K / 1.97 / 2.19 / 2.04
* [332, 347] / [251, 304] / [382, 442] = 5.2 K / 1.95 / 1.31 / 2.08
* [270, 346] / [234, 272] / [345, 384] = 9.6 K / 1.75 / 1.68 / 2.14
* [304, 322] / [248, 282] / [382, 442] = 1.7 K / 1.99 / 1.82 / 2.08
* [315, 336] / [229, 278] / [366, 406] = 7.9 K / 1.78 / 1.22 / 2.12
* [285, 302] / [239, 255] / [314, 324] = -2.3 K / 1.61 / 1.81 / 1.58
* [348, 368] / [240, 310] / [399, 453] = -2.6 K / 1.89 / 2.24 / 2.07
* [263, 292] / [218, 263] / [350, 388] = -4.2 K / 1.64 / 2.06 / 2.19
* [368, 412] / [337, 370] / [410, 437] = -2.7 K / 1.98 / 2.12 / 2.02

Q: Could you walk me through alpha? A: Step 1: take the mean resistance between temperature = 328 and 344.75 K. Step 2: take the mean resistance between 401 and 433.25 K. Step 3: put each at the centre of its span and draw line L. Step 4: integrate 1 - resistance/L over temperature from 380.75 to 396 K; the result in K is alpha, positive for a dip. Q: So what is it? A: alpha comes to -4.1 K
